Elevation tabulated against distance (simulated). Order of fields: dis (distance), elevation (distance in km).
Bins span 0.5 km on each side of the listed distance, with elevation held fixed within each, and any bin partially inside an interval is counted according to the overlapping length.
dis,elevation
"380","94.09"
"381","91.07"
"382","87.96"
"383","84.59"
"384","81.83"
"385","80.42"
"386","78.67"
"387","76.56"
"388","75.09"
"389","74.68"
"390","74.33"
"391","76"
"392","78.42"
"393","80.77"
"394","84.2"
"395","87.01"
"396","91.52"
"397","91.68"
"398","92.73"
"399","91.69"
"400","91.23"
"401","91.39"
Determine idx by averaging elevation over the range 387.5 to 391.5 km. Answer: 75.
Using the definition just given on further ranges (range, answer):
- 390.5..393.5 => 78.4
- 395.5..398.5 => 92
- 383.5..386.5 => 80.3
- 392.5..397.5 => 87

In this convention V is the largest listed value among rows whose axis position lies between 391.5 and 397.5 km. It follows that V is 91.68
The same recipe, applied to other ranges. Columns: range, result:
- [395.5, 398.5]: 92.73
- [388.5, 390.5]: 74.68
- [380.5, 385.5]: 91.07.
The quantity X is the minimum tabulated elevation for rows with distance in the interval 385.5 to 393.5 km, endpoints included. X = 74.33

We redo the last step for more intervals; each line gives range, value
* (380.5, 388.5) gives 75.09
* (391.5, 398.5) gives 78.42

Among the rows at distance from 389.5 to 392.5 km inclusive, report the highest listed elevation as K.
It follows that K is 78.42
